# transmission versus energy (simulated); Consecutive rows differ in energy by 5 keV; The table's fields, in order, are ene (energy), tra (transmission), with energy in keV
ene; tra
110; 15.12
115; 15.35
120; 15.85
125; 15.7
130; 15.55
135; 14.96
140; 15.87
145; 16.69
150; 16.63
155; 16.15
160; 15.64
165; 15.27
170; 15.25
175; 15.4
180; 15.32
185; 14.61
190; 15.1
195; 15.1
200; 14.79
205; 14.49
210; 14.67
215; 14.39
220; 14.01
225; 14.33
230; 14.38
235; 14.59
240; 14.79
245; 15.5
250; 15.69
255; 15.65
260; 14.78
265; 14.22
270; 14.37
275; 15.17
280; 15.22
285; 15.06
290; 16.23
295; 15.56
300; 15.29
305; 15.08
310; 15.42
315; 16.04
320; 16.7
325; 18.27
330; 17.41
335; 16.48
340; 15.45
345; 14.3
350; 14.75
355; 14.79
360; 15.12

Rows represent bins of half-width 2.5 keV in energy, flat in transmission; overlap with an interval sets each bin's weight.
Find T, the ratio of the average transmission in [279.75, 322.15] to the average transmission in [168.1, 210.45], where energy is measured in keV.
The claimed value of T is 1.04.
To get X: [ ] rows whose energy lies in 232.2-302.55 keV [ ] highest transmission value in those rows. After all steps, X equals 16.23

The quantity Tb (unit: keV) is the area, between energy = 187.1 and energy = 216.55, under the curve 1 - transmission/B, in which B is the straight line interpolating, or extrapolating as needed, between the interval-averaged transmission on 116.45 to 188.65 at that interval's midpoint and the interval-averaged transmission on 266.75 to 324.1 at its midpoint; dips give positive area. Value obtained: 1.6 keV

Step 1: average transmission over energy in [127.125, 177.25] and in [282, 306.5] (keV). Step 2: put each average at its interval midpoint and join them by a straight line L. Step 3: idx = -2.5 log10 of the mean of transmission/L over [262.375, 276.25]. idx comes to 0.07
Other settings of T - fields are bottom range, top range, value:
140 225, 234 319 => 1.00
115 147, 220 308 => 0.96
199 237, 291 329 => 1.12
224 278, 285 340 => 1.09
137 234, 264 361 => 1.03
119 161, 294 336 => 1.02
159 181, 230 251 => 0.98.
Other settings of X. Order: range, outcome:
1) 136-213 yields 16.69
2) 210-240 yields 14.79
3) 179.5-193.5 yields 15.32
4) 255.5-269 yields 14.78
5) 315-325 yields 18.27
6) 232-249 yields 15.5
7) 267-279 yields 15.17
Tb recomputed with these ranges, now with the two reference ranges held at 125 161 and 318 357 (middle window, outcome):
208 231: 2.3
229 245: 1.2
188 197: 0.5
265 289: 1.6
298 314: 0.7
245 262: 0.6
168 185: 0.8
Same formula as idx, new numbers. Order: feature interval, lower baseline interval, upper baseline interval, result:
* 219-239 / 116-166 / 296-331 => 0.12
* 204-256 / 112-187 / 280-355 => 0.07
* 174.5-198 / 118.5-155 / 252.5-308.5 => 0.04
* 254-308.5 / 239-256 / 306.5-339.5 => 0.06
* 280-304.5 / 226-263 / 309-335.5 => 0.04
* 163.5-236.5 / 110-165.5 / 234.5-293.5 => 0.05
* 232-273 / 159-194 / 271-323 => 0.03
